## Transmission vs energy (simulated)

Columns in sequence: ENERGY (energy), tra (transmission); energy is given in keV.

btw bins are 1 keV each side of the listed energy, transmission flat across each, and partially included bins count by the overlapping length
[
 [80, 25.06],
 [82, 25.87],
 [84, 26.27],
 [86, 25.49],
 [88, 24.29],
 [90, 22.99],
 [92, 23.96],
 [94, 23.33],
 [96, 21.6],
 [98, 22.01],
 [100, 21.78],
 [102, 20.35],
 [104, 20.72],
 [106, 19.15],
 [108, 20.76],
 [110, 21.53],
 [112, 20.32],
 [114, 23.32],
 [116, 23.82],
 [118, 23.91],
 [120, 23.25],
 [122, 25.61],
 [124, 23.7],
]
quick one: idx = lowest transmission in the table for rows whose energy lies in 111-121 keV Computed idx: 20.32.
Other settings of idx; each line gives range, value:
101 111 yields 19.15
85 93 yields 22.99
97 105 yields 20.35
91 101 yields 21.6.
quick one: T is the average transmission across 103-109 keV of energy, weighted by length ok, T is 20.2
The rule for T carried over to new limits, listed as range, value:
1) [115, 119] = 23.9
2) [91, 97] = 23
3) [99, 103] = 21.1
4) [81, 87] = 25.9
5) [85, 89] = 24.9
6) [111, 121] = 22.9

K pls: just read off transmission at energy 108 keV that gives 20.76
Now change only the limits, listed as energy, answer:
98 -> 22.01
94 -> 23.33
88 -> 24.29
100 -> 21.78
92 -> 23.96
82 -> 25.87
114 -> 23.32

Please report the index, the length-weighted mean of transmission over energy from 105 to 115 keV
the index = 21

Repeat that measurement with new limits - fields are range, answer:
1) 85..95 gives 24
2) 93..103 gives 21.8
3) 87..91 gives 23.6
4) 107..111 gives 21.1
